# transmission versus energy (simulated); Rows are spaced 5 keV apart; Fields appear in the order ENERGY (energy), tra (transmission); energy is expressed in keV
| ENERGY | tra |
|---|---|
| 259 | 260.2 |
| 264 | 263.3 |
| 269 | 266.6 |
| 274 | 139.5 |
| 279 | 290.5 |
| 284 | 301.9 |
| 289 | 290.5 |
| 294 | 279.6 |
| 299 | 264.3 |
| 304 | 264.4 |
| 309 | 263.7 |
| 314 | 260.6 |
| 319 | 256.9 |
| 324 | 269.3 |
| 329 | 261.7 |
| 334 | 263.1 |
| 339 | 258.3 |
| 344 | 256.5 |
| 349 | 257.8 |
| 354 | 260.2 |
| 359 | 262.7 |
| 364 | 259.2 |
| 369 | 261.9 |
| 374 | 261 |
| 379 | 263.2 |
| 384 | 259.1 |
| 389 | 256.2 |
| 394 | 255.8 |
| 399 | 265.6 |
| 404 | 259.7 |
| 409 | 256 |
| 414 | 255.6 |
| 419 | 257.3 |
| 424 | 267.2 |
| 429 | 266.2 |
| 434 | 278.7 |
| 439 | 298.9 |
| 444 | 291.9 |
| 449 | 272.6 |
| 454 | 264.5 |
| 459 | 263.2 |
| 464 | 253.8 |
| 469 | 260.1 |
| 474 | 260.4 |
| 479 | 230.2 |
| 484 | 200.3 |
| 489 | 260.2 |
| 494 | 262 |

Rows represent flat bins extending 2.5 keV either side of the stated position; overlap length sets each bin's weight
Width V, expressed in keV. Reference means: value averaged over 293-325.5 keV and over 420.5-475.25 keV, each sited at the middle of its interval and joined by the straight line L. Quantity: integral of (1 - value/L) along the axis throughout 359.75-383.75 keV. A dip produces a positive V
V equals 0.6 keV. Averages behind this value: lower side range 265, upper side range 271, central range 261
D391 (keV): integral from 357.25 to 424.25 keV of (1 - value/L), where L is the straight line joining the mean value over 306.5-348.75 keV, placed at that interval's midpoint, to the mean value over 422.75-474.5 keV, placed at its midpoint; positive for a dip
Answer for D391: 1.65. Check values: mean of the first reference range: 261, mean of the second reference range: 271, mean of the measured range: 260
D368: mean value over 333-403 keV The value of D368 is 260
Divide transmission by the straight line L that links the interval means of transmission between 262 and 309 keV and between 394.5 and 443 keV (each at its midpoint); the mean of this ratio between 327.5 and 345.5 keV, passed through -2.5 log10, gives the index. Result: 0.02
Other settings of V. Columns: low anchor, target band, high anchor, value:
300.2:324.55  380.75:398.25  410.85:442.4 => 0.7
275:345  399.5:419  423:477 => 0.8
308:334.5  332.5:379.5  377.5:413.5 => 0.1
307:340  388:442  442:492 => -1.7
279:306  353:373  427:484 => 0.9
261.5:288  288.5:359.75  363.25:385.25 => -1.7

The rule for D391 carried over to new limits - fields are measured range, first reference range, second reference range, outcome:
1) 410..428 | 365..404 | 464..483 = -0.4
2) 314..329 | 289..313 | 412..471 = 0.4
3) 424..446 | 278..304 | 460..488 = -2.6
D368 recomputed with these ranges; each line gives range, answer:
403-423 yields 258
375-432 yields 260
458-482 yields 252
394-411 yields 260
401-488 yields 261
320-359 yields 261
